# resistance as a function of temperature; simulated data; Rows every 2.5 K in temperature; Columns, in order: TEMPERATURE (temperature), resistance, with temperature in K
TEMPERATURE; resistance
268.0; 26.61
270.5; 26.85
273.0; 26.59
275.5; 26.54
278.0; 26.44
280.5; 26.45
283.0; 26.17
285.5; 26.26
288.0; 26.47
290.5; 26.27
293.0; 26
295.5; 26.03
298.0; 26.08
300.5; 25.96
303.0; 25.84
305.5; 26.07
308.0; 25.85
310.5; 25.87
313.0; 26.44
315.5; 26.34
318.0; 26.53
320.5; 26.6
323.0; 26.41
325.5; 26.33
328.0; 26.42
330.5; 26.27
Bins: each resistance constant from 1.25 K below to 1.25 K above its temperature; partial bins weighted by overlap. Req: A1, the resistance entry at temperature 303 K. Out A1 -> 25.84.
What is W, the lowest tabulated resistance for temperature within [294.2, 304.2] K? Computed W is 25.84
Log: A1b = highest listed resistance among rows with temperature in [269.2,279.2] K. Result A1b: 26.85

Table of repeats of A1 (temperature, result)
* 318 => 26.53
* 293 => 26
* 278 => 26.44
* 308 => 25.85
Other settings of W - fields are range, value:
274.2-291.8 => 26.17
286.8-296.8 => 26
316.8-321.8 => 26.53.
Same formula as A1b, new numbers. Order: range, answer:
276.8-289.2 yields 26.47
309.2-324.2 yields 26.6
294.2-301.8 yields 26.08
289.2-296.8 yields 26.27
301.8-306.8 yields 26.07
